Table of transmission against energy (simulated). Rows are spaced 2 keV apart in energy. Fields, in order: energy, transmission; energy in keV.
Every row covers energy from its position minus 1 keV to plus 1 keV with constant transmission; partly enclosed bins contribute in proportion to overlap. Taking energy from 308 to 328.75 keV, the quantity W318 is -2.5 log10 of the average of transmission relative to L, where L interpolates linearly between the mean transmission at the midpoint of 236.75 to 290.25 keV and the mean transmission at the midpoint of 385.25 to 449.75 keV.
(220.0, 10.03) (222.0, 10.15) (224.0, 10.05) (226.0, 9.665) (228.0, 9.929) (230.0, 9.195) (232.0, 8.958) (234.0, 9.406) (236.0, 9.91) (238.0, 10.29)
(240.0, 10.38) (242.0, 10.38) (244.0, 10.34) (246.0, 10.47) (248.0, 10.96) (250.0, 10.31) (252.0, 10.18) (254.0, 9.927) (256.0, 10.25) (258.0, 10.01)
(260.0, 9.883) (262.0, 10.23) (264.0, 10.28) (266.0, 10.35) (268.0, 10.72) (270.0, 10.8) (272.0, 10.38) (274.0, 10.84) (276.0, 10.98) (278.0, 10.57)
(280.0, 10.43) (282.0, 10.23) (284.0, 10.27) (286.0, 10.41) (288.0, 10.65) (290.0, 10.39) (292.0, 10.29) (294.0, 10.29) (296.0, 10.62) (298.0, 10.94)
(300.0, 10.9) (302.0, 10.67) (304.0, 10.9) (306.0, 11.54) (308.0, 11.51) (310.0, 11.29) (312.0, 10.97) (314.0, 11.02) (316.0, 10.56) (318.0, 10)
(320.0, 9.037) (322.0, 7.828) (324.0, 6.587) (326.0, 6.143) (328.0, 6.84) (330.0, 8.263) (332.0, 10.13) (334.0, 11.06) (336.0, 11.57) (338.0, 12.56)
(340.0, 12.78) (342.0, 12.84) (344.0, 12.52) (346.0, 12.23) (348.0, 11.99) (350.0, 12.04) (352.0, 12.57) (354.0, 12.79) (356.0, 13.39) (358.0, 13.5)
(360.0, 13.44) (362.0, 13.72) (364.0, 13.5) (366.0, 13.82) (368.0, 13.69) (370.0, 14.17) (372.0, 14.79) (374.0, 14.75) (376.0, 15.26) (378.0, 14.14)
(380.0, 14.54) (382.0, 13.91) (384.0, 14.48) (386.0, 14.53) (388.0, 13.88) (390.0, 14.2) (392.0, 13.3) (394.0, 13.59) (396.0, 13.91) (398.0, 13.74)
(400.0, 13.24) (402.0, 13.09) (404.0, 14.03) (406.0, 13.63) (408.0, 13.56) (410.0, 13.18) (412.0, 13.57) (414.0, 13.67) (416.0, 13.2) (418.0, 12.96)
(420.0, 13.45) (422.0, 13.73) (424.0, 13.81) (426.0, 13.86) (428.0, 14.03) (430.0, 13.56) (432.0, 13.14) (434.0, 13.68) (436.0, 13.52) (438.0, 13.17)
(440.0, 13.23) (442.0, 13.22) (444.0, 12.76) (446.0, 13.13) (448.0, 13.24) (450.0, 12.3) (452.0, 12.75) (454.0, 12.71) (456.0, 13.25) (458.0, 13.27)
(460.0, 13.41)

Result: 0.244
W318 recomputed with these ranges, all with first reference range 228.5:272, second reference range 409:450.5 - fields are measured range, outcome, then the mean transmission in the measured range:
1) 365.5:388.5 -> -0.16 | 14.4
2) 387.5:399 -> -0.09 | 13.8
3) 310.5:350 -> 0.13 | 10.3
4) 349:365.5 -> -0.09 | 13.1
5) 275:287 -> 0.02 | 10.5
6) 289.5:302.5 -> 0.04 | 10.6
